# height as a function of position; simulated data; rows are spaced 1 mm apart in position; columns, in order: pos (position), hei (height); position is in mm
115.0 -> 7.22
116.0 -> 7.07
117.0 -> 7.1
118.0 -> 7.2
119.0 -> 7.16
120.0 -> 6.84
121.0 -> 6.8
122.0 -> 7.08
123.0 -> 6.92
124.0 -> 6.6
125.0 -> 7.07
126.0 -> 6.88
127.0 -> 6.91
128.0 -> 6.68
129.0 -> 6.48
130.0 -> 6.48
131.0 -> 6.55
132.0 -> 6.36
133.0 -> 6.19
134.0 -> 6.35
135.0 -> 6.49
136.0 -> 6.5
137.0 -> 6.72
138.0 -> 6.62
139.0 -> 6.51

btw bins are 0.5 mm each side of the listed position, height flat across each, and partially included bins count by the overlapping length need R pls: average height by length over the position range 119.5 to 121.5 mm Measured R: 6.82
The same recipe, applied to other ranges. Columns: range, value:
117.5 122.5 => 7.02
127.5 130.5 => 6.55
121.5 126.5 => 6.91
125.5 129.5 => 6.74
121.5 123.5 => 7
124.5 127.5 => 6.95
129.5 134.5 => 6.39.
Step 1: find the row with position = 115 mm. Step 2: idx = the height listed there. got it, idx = 7.22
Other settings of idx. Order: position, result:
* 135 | 6.49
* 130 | 6.48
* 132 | 6.36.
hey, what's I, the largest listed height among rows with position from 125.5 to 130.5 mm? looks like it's 6.91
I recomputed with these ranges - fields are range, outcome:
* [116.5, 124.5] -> 7.2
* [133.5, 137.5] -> 6.72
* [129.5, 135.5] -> 6.55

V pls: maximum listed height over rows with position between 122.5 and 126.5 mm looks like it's 7.07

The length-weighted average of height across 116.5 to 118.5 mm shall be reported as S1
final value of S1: 7.15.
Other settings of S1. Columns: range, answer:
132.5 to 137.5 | 6.45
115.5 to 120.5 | 7.07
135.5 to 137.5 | 6.61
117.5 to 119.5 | 7.18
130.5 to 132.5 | 6.46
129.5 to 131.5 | 6.52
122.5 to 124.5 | 6.76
